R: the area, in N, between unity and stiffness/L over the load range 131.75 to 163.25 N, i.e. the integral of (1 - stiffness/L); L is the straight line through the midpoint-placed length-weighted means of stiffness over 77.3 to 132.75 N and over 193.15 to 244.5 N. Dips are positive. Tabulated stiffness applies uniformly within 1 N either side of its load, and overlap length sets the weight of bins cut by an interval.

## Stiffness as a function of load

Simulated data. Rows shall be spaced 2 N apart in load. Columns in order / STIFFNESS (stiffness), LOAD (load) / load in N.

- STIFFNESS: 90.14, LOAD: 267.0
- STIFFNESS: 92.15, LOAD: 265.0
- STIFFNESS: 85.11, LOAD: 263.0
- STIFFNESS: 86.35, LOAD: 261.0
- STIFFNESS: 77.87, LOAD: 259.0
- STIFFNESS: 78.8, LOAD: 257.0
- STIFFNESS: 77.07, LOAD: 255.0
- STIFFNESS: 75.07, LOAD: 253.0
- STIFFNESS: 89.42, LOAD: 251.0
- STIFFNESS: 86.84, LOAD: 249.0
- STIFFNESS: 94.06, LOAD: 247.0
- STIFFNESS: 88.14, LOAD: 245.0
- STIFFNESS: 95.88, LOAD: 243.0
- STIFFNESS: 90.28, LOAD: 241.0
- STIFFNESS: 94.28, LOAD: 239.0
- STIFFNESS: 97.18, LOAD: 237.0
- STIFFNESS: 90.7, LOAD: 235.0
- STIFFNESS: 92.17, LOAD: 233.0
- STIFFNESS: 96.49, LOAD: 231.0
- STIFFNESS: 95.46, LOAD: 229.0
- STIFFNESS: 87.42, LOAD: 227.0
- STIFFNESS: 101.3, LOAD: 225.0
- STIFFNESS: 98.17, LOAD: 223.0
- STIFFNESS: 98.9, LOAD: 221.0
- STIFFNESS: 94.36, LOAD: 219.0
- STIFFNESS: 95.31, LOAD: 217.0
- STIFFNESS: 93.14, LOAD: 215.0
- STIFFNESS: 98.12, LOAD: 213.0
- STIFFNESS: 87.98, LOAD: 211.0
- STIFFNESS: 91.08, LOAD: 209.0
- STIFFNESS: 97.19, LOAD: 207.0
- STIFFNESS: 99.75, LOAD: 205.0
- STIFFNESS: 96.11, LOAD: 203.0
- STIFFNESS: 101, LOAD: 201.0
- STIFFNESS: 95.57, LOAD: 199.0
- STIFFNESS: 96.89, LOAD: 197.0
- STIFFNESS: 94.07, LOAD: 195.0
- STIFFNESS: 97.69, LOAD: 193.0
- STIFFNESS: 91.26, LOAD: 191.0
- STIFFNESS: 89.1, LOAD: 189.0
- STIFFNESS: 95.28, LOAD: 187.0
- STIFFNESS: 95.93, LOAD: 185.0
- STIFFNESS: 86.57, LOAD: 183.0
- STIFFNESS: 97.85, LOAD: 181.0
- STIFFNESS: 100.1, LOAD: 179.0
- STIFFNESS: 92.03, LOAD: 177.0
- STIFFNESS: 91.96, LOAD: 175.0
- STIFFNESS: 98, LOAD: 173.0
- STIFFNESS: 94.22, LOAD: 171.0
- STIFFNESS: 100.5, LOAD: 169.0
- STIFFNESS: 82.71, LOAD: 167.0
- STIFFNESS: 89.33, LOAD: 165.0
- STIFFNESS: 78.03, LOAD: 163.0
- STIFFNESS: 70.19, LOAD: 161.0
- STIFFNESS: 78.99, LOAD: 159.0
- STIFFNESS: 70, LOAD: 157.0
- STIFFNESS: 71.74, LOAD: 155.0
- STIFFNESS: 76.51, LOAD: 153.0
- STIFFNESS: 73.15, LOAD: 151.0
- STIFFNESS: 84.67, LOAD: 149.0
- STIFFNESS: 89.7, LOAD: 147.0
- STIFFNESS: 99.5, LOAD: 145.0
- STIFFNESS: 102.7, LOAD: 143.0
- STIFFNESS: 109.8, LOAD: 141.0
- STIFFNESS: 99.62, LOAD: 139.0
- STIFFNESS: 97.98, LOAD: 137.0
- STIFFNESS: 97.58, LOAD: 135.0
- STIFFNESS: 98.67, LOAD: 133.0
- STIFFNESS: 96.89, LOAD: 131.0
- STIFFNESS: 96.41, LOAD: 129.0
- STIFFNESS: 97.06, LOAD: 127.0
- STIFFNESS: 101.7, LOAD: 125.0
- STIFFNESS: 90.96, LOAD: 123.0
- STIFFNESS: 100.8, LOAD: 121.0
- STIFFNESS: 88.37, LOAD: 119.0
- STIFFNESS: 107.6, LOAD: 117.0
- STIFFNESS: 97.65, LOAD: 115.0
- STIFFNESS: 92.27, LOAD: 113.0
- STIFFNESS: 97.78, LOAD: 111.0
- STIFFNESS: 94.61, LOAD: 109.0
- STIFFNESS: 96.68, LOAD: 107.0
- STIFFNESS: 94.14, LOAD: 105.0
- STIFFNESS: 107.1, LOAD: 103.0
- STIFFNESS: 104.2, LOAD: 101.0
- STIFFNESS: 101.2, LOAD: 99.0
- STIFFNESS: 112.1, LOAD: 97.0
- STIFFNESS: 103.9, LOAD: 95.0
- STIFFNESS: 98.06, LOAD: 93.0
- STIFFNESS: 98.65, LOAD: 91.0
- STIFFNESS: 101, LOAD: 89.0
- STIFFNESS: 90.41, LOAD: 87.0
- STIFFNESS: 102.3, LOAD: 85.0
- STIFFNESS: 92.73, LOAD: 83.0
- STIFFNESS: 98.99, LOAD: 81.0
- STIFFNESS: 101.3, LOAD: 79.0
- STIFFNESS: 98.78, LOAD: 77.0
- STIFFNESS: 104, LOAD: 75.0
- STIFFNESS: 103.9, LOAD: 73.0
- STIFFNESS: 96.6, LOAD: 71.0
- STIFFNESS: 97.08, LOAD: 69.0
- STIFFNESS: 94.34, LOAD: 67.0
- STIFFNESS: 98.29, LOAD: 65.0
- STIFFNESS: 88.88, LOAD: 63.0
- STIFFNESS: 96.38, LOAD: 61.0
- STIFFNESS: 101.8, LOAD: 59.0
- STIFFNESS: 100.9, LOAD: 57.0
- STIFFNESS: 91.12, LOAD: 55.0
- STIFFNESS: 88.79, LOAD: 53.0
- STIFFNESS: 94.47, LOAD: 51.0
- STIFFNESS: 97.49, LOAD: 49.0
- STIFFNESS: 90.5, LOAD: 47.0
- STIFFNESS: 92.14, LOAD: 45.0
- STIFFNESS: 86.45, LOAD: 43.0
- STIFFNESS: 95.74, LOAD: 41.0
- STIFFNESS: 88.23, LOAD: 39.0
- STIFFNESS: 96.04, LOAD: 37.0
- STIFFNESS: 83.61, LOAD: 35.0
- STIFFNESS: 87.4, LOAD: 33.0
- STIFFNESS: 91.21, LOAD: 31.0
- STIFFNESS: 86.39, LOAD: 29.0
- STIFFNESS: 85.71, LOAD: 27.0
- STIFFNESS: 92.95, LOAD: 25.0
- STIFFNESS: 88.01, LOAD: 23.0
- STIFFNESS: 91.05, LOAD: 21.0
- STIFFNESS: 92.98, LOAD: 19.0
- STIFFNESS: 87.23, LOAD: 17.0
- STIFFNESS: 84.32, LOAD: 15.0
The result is 3.1 N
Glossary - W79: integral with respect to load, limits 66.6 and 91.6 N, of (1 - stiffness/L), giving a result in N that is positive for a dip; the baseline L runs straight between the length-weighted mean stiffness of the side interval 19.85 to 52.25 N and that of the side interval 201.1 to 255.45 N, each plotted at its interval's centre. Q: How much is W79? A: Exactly -2.1 N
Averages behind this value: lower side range 90.5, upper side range 93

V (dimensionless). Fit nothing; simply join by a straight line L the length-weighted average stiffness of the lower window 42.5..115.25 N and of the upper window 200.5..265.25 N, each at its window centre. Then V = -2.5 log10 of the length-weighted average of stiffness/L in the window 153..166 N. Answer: 0.23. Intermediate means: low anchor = 97.6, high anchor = 91.5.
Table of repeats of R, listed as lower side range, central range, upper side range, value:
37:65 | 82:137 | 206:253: -3.0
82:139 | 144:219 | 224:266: 2.5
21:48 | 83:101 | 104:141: -1.1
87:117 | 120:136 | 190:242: 0.2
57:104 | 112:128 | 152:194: -0.4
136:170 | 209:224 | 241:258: -1.5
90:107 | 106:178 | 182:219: 5.2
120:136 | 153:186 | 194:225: 3.3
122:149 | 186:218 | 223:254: -0.3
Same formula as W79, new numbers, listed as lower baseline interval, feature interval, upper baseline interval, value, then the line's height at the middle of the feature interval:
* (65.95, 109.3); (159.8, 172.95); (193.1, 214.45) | 1.42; 97.1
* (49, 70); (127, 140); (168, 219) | -0.36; 95.2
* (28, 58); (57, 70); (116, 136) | -0.50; 92.9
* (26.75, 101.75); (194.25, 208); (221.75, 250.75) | -0.49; 93.9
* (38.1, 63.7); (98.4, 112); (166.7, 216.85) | -0.79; 93.9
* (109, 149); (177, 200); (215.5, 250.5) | 0.24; 95.5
